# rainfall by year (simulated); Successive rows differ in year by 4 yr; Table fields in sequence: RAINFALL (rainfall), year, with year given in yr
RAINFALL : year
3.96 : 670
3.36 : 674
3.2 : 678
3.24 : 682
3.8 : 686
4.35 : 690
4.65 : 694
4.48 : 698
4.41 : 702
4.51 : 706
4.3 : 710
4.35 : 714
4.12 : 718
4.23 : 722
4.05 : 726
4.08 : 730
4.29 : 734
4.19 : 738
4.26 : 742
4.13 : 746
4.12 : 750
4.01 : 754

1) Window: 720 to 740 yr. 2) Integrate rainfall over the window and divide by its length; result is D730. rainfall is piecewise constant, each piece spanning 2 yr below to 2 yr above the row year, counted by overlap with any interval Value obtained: 4.17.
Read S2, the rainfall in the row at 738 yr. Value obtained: 4.19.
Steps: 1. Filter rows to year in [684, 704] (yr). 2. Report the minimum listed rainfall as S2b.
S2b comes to 3.8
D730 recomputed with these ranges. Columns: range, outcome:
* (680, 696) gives 4.01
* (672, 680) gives 3.28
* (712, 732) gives 4.17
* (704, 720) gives 4.32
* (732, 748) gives 4.22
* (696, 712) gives 4.42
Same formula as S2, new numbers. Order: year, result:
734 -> 4.29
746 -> 4.13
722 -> 4.23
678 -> 3.2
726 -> 4.05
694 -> 4.65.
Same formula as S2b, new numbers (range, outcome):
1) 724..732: 4.05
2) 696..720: 4.12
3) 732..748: 4.13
